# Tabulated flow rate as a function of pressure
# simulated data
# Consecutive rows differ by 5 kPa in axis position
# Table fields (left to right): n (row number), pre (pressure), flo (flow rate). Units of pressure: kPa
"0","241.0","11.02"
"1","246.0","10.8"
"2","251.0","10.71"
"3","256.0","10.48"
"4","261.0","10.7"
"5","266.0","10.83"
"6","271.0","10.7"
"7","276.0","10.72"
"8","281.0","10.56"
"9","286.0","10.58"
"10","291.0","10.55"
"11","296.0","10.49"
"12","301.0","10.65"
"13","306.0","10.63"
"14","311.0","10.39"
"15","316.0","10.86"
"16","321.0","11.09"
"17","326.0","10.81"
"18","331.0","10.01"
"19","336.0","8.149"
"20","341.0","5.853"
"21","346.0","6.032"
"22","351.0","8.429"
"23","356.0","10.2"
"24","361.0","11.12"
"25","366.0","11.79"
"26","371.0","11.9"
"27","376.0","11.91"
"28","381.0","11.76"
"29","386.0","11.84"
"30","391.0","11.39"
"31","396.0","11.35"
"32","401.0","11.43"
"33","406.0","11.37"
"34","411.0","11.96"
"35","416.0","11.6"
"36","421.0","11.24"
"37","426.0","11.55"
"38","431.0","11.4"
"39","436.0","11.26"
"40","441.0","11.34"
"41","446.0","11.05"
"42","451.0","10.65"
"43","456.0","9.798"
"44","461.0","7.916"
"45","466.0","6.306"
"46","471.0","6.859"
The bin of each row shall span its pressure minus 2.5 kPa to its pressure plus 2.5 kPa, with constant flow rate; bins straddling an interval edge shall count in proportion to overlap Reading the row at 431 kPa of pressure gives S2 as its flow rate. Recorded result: 11.4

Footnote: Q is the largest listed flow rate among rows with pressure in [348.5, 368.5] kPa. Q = 11.79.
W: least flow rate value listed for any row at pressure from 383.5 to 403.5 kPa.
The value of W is 11.35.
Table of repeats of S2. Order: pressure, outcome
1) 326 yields 10.81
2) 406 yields 11.37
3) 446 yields 11.05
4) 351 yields 8.429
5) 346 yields 6.032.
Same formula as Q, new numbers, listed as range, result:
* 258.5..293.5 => 10.83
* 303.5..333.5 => 11.09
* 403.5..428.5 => 11.96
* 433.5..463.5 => 11.34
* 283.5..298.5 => 10.58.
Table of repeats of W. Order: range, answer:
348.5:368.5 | 8.429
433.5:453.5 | 10.65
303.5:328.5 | 10.39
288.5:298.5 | 10.49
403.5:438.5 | 11.24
